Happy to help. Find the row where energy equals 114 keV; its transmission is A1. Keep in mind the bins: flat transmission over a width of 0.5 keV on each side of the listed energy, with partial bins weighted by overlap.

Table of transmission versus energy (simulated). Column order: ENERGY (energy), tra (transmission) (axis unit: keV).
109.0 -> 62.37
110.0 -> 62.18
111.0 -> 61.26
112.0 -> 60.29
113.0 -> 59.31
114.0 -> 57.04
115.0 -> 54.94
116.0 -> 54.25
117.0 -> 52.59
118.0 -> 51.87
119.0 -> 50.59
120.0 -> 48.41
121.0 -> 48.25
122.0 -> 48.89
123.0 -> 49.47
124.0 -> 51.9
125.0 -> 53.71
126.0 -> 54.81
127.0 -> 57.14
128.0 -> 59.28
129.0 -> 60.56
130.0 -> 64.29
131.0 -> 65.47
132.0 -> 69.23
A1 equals 57.04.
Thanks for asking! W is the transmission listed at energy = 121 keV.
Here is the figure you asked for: 48.25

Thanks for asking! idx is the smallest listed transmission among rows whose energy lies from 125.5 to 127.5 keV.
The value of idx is 54.81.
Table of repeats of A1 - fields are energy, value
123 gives 49.47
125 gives 53.71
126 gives 54.81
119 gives 50.59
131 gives 65.47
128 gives 59.28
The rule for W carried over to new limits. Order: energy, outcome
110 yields 62.18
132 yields 69.23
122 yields 48.89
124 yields 51.9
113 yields 59.31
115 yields 54.94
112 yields 60.29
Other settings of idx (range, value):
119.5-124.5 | 48.25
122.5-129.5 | 49.47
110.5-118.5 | 51.87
